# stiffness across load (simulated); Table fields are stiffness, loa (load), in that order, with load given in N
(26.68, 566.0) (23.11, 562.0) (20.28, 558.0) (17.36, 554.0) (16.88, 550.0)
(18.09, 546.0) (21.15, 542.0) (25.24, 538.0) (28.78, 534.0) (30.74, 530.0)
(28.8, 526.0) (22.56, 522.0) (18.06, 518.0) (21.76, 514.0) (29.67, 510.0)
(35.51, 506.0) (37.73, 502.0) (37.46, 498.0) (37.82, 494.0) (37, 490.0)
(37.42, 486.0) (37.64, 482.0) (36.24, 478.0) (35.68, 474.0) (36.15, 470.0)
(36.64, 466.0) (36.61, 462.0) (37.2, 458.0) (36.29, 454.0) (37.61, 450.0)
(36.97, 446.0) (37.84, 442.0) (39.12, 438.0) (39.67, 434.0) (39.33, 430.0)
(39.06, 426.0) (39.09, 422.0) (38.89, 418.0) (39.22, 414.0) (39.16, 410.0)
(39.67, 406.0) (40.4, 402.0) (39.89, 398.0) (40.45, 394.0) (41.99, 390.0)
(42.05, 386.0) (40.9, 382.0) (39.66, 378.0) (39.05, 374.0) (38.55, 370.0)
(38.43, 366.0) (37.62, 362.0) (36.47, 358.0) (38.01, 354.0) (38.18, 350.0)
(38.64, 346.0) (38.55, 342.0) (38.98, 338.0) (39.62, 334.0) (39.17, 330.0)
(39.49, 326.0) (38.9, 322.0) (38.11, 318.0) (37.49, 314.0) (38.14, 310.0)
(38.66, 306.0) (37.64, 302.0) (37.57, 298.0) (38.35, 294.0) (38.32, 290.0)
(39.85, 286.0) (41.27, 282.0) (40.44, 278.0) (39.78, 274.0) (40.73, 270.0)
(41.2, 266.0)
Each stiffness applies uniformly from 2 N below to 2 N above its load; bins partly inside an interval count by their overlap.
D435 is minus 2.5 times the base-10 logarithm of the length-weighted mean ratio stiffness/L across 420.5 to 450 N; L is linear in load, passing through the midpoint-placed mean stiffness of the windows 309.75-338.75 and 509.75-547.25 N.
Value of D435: -0.24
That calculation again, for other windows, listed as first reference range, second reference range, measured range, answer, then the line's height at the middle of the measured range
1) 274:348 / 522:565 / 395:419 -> -0.22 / 32.4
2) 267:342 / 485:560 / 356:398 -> -0.13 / 35.2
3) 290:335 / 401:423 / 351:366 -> 0.04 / 38.9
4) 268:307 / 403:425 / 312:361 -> 0.02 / 39.3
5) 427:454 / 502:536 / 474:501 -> -0.17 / 31.9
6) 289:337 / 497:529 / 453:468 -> -0.17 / 31.3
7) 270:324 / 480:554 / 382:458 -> -0.18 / 33.2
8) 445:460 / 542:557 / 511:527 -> 0.05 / 24.1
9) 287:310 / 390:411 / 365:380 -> 0.02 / 39.6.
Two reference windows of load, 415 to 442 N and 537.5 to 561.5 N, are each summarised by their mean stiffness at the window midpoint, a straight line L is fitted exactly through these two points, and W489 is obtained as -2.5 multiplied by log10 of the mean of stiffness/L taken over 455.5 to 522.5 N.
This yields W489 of -0.151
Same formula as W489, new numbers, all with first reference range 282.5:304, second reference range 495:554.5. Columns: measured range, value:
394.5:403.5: -0.21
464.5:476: -0.23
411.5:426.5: -0.22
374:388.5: -0.20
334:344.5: -0.08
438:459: -0.22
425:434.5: -0.25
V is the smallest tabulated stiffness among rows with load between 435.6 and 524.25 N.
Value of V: 18.06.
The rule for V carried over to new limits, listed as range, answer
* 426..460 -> 36.29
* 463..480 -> 35.68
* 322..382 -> 36.47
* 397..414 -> 39.16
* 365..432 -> 38.43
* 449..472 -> 36.15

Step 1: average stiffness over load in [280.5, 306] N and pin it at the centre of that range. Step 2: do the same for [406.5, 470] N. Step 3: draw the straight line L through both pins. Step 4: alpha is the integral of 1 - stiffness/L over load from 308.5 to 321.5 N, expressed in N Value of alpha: 0.22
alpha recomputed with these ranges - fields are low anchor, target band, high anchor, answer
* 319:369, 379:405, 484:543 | -3.4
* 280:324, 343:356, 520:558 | -1.0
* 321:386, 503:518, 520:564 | -1.4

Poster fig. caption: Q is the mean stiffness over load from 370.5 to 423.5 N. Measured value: 40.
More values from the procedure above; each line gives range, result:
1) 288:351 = 38.5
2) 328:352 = 38.9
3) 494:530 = 29.5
